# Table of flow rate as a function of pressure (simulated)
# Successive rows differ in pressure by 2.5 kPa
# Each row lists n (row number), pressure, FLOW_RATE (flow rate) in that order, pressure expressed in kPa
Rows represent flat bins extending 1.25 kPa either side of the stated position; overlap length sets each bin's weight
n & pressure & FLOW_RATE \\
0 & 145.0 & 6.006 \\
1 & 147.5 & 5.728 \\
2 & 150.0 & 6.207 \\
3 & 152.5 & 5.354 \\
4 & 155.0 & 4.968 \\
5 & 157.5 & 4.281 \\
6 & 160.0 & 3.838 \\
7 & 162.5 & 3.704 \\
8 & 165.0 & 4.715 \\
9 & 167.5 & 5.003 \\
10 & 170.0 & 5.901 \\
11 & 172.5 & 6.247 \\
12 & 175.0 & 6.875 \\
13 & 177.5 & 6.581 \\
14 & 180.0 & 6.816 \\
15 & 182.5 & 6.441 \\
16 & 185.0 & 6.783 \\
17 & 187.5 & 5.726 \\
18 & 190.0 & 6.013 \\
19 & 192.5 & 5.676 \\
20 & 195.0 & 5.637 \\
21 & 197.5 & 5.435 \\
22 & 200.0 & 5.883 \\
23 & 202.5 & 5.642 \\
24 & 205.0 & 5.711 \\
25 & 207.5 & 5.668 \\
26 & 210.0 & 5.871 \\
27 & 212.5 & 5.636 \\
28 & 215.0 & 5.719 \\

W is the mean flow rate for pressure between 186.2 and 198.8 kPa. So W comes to 5.7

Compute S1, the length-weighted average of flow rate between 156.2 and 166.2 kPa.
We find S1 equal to 4.14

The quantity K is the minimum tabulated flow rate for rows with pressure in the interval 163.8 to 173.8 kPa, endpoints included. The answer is 4.715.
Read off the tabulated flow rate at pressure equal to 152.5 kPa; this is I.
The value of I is 5.354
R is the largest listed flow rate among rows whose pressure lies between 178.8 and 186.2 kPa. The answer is 6.816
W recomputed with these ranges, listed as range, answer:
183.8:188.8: 6.25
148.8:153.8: 5.77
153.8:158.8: 4.61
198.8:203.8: 5.76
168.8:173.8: 6.08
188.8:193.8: 5.84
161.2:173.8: 5.12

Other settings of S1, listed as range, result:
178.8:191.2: 6.36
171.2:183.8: 6.59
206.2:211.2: 5.77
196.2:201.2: 5.66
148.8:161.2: 4.93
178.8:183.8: 6.63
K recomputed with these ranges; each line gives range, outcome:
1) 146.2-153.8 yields 5.354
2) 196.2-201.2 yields 5.435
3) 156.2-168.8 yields 3.704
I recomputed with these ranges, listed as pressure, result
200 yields 5.883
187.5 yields 5.726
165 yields 4.715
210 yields 5.871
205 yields 5.711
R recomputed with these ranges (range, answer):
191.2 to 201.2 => 5.883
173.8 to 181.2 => 6.875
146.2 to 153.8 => 6.207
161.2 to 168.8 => 5.003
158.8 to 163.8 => 3.838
